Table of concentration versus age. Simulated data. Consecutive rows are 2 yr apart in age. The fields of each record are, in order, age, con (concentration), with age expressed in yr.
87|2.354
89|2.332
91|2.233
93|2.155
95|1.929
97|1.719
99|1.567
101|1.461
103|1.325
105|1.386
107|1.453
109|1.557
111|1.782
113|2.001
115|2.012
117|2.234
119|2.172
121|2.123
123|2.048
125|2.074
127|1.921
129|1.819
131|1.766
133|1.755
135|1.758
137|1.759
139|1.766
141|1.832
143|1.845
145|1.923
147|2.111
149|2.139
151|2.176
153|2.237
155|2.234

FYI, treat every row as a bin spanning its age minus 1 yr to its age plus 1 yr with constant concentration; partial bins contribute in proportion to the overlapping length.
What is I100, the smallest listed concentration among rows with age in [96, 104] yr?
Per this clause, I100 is 1.325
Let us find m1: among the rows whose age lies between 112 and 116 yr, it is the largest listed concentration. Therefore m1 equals 2.012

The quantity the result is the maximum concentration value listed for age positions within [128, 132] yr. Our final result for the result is 1.819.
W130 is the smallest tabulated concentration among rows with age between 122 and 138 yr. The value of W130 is 1.755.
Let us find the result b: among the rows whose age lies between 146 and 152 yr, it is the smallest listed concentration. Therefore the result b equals 2.111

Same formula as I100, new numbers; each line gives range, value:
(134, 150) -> 1.758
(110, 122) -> 1.782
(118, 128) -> 1.921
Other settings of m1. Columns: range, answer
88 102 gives 2.332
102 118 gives 2.234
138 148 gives 2.111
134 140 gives 1.766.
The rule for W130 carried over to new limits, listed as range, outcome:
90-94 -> 2.155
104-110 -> 1.386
